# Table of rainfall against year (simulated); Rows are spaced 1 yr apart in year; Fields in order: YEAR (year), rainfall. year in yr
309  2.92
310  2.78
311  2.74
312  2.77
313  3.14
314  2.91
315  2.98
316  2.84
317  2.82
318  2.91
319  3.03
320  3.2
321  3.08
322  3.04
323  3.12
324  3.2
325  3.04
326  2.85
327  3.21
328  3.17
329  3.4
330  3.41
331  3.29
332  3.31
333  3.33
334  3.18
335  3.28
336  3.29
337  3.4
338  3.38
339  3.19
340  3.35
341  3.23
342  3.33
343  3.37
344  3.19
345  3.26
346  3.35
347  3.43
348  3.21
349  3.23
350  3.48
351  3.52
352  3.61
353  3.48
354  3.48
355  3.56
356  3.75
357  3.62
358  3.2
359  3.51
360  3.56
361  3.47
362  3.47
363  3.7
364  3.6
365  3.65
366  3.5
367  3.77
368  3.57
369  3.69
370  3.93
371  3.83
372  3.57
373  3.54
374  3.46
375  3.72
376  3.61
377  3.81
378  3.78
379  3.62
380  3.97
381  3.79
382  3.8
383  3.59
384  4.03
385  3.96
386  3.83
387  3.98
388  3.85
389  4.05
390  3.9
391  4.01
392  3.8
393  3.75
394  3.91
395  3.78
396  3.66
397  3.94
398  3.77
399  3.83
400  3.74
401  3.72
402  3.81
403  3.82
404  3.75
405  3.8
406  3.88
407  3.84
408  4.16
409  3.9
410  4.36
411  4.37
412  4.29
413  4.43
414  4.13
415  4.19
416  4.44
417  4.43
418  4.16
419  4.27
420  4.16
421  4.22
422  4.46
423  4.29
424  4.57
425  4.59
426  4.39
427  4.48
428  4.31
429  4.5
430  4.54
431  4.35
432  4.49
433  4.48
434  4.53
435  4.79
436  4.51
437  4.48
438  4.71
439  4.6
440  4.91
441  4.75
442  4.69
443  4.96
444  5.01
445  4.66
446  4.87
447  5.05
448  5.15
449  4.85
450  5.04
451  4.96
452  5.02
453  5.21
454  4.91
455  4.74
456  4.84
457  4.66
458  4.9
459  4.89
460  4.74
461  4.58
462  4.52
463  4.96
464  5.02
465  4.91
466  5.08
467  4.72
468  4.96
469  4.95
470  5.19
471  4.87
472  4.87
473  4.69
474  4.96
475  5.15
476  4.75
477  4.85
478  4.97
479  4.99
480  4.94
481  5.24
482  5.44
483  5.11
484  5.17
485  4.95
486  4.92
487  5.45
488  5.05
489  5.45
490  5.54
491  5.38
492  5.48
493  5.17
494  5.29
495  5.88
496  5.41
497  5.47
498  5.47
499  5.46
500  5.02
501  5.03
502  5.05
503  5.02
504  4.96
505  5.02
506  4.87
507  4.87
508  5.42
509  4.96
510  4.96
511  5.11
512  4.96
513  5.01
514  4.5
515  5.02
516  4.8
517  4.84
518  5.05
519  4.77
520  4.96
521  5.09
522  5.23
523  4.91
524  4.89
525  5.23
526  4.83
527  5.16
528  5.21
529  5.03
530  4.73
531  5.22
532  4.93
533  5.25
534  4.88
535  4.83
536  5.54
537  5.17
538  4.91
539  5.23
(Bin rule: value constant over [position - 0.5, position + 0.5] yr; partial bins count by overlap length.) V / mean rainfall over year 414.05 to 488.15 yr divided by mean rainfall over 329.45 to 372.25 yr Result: 1.4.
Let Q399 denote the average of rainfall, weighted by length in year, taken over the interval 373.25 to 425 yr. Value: 3.97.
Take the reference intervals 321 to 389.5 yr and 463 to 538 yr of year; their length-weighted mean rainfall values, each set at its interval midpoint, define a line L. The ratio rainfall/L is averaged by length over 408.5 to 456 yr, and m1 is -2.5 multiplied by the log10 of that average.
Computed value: -0.06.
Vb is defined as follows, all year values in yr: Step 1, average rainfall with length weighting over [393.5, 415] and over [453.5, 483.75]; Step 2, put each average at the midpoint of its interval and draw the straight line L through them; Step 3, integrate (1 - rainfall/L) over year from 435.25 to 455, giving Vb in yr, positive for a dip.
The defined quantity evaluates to -1.3 yr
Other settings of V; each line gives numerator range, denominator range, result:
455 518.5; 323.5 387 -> 1.44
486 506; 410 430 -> 1.21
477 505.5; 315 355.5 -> 1.61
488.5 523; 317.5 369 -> 1.53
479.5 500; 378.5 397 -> 1.38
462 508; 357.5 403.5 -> 1.37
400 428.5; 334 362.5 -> 1.23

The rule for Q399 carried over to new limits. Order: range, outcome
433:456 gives 4.83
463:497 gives 5.12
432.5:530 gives 4.99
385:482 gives 4.49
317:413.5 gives 3.58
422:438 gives 4.49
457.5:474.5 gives 4.87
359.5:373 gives 3.64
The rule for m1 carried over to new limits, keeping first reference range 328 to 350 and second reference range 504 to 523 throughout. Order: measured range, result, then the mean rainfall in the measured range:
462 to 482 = -0.087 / 4.95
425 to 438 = -0.078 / 4.5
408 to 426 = -0.067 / 4.31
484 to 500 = -0.124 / 5.34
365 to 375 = -0.016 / 3.65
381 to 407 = -0.003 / 3.84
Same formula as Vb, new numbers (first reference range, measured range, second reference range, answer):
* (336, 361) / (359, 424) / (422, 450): 2.04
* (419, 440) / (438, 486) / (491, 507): -0.89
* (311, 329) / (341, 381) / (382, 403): -0.70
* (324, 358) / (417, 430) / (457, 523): -0.28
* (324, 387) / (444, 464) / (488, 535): -1.64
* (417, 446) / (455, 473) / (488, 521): -0.20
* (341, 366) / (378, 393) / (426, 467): 0.16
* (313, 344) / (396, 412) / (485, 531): 0.28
